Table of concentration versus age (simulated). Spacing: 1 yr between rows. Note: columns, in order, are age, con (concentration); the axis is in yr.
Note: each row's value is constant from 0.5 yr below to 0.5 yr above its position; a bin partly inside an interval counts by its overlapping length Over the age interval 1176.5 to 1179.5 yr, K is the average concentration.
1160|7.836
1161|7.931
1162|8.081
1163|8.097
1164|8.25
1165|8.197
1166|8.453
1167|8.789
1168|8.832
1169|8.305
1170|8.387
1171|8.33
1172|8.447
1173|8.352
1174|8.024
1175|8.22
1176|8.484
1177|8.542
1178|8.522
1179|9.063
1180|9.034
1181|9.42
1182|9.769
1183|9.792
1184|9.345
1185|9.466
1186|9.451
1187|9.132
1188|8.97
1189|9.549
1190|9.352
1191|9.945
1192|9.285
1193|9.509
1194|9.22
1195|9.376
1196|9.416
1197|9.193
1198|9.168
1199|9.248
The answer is 8.71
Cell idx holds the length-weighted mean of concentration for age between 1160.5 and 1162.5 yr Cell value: 8.01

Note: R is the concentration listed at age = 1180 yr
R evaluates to 9.034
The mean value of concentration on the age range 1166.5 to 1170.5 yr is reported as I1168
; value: 8.58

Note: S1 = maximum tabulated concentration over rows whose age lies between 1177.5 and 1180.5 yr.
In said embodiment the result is 9.063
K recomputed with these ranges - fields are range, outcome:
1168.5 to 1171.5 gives 8.34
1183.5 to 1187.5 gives 9.35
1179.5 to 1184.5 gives 9.47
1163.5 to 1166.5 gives 8.3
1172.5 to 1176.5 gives 8.27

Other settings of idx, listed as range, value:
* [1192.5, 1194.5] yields 9.36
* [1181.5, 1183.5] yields 9.78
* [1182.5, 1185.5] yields 9.53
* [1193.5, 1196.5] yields 9.34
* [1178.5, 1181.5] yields 9.17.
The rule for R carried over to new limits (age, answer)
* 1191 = 9.945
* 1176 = 8.484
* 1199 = 9.248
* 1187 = 9.132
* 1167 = 8.789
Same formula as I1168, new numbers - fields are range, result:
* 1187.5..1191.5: 9.45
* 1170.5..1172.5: 8.39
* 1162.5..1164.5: 8.17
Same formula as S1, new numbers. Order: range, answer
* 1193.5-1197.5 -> 9.416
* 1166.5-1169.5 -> 8.832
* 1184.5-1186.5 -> 9.466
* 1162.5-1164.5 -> 8.25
